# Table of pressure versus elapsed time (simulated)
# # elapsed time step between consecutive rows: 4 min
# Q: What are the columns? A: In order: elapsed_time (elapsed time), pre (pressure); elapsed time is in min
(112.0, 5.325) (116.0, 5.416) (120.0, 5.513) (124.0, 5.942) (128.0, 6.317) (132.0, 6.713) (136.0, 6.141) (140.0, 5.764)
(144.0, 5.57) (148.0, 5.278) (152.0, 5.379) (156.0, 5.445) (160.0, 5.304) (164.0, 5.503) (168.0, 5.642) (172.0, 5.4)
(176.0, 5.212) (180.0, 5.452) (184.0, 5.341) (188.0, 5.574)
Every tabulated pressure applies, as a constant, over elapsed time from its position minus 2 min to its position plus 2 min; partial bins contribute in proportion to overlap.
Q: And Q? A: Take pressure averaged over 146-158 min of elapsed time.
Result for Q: 5.37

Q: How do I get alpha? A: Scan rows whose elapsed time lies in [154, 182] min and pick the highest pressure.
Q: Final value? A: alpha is 5.642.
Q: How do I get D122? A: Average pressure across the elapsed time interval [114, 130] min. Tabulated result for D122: 5.8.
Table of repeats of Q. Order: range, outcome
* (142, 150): 5.42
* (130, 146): 6.05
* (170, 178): 5.31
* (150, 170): 5.45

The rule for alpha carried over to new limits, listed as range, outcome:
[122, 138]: 6.713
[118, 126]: 5.942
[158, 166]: 5.503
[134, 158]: 6.141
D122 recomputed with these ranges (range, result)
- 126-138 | 6.39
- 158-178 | 5.41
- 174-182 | 5.33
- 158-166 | 5.4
